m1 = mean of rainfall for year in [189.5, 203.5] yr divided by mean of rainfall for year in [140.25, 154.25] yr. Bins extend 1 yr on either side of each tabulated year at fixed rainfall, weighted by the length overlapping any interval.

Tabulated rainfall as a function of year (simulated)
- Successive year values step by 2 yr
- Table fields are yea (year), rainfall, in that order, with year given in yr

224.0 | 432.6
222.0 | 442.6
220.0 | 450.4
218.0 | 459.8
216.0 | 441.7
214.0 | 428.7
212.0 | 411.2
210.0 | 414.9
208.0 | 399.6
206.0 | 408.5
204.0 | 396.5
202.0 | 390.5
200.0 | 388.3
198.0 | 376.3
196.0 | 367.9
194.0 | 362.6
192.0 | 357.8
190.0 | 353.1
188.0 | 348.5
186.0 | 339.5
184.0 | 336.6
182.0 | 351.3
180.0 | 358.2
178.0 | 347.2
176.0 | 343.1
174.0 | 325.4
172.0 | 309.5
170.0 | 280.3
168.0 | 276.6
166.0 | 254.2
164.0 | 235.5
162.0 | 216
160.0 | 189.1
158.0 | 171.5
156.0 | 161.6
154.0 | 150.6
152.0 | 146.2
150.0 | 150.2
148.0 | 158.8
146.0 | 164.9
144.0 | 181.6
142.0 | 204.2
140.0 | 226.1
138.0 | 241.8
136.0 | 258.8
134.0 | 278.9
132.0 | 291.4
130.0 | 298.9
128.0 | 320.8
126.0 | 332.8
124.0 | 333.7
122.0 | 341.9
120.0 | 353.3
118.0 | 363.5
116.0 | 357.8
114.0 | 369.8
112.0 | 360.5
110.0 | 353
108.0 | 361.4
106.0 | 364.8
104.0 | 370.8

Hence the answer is 2.20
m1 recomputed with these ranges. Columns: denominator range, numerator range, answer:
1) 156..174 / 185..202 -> 1.50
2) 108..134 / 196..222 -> 1.22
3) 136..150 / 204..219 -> 2.14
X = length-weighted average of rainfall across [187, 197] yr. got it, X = 358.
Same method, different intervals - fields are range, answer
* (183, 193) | 347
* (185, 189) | 344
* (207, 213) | 409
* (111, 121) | 361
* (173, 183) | 345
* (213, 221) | 445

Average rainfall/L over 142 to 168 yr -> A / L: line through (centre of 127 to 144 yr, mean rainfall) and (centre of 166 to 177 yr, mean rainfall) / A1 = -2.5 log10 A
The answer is 0.458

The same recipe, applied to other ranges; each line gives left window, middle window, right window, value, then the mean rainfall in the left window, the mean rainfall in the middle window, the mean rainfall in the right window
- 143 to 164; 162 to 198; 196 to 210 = -0.13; 172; 325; 393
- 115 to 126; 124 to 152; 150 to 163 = 0.12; 348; 239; 171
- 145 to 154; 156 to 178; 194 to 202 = -0.09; 155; 260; 377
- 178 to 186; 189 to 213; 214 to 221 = 0.04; 347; 386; 448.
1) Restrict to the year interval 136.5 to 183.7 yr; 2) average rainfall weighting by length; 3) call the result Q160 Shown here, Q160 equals 238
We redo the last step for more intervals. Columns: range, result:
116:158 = 249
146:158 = 156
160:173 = 256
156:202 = 312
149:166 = 182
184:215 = 381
